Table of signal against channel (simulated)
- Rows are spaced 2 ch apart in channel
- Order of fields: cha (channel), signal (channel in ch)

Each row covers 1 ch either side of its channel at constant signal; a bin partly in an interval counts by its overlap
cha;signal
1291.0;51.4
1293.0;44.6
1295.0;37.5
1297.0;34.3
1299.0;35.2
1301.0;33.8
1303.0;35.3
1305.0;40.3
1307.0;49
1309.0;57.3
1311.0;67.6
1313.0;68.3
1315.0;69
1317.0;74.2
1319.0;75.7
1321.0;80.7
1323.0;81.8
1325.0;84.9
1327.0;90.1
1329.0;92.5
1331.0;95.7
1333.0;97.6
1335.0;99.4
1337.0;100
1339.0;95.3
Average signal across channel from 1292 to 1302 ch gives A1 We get 37.1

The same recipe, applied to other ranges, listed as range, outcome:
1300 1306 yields 36.5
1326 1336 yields 95.1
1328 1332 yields 94.1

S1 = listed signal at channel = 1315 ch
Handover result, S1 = 69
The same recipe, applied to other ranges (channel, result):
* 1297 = 34.3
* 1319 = 75.7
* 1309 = 57.3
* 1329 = 92.5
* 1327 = 90.1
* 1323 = 81.8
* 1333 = 97.6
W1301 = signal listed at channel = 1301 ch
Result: 33.8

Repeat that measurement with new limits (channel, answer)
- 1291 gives 51.4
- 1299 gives 35.2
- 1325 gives 84.9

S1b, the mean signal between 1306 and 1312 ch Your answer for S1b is 58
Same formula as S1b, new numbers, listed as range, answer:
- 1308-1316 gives 65.5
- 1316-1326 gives 79.5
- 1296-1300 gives 34.8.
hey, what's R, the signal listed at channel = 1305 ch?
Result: 40.3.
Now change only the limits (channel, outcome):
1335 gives 99.4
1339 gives 95.3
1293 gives 44.6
